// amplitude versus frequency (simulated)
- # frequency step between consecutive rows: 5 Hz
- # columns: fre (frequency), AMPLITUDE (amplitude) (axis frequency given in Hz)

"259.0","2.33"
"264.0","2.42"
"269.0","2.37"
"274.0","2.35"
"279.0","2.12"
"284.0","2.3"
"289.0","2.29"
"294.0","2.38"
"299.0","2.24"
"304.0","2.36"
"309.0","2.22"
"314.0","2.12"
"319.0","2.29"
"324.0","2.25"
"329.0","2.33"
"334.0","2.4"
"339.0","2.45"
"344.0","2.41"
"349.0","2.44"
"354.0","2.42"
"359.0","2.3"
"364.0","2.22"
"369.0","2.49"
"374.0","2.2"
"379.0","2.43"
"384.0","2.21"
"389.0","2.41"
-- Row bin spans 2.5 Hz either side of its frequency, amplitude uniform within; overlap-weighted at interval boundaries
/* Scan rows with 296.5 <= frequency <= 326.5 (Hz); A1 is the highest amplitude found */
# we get 2.36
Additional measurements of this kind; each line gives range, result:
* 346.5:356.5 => 2.44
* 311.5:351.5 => 2.45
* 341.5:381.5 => 2.49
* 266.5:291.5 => 2.37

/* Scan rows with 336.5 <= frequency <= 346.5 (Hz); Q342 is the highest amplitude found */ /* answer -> 2.45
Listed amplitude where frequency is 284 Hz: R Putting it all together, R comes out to 2.3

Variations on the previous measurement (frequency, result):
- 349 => 2.44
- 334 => 2.4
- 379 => 2.43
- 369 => 2.49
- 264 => 2.42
